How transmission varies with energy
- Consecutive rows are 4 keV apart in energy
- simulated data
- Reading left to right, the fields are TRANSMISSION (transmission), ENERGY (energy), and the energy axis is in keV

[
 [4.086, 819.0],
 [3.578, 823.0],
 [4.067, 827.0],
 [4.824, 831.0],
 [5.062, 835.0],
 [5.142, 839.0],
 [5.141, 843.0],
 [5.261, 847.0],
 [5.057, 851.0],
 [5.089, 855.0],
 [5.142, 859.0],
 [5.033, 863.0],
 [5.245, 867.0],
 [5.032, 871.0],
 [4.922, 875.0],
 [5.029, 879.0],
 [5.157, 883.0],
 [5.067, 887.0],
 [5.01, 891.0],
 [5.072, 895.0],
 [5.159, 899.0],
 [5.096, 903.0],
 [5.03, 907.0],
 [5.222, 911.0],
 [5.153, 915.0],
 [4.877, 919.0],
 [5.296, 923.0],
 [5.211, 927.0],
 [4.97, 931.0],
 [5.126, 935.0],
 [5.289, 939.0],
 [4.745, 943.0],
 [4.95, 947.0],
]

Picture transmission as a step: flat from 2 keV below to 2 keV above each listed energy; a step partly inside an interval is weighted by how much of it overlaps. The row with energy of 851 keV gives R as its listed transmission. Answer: 5.057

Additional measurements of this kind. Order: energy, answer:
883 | 5.157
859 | 5.142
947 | 4.95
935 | 5.126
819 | 4.086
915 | 5.153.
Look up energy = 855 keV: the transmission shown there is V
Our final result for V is 5.089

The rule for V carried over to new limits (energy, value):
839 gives 5.142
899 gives 5.159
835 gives 5.062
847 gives 5.261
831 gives 4.824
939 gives 5.289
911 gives 5.222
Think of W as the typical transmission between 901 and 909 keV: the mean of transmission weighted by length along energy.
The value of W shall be 5.06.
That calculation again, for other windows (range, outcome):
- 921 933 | 5.16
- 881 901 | 5.09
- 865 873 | 5.14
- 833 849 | 5.15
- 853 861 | 5.12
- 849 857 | 5.07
